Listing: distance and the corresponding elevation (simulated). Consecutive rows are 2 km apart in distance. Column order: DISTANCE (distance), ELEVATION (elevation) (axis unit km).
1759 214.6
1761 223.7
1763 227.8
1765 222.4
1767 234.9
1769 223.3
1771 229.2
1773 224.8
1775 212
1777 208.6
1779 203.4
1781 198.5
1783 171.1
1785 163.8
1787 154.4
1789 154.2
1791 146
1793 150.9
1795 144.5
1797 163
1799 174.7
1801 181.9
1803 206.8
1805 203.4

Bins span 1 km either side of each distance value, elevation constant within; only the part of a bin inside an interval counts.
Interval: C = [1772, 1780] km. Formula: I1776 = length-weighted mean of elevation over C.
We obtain 212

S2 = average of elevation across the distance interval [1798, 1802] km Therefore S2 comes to 178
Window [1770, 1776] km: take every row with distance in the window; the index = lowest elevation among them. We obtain 212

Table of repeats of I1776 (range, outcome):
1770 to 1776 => 222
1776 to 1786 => 189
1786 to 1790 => 154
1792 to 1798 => 153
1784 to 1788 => 159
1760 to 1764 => 226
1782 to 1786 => 167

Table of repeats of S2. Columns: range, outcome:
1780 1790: 168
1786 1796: 150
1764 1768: 229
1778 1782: 201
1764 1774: 227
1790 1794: 148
